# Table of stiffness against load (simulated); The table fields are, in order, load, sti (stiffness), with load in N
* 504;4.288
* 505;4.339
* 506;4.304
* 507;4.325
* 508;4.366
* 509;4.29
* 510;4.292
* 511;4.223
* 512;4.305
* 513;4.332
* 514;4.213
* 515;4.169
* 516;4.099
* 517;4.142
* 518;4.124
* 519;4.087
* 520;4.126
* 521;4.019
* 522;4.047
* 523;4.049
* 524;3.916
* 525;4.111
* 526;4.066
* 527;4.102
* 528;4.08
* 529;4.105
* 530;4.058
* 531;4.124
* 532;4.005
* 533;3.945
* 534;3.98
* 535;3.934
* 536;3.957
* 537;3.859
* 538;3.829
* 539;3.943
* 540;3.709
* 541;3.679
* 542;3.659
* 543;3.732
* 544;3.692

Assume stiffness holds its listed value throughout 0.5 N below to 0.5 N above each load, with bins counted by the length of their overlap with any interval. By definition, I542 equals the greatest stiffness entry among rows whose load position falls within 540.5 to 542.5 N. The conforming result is 3.679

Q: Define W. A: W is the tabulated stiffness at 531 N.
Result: 4.124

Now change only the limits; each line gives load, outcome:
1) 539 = 3.943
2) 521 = 4.019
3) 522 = 4.047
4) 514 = 4.213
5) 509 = 4.29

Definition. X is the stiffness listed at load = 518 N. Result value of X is 4.124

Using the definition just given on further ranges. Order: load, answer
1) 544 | 3.692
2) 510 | 4.292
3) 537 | 3.859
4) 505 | 4.339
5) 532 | 4.005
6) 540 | 3.709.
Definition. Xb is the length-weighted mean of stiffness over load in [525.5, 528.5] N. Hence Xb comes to 4.08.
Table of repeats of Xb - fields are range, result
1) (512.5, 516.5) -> 4.2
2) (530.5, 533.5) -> 4.02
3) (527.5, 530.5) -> 4.08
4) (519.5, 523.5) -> 4.06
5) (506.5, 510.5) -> 4.32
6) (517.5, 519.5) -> 4.11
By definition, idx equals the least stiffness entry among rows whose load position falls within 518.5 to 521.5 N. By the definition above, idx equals 4.019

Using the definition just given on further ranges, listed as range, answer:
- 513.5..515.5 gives 4.169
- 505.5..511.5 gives 4.223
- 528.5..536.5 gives 3.934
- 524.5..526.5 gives 4.066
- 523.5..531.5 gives 3.916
